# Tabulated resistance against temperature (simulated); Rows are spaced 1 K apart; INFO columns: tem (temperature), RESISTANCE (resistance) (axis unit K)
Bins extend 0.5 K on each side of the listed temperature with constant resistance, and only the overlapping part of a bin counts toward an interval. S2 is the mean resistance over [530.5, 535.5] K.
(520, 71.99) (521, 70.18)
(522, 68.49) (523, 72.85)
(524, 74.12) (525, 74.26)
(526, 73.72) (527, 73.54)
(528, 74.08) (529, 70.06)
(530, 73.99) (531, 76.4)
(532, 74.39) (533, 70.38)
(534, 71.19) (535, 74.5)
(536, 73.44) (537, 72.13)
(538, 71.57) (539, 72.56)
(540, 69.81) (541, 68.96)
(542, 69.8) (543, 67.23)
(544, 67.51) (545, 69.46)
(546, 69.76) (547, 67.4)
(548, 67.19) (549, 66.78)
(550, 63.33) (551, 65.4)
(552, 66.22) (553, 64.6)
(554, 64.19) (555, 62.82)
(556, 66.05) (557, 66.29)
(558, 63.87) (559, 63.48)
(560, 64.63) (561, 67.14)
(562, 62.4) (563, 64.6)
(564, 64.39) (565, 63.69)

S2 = 73.4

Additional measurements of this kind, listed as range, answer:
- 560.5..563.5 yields 64.7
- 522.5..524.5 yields 73.5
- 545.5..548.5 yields 68.1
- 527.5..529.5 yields 72.1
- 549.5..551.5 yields 64.4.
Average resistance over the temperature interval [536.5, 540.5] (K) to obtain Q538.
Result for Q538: 71.5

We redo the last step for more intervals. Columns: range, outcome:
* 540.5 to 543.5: 68.7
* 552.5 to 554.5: 64.4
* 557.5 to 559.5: 63.7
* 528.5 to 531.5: 73.5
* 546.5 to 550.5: 66.2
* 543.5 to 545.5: 68.5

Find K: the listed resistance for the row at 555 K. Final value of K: 62.82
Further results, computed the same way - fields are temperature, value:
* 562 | 62.4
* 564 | 64.39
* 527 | 73.54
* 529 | 70.06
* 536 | 73.44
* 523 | 72.85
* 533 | 70.38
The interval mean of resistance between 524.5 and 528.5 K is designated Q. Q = 73.9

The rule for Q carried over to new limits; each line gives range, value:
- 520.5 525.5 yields 72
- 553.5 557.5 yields 64.8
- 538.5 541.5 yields 70.4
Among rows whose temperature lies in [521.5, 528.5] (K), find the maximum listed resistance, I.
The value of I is 74.26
